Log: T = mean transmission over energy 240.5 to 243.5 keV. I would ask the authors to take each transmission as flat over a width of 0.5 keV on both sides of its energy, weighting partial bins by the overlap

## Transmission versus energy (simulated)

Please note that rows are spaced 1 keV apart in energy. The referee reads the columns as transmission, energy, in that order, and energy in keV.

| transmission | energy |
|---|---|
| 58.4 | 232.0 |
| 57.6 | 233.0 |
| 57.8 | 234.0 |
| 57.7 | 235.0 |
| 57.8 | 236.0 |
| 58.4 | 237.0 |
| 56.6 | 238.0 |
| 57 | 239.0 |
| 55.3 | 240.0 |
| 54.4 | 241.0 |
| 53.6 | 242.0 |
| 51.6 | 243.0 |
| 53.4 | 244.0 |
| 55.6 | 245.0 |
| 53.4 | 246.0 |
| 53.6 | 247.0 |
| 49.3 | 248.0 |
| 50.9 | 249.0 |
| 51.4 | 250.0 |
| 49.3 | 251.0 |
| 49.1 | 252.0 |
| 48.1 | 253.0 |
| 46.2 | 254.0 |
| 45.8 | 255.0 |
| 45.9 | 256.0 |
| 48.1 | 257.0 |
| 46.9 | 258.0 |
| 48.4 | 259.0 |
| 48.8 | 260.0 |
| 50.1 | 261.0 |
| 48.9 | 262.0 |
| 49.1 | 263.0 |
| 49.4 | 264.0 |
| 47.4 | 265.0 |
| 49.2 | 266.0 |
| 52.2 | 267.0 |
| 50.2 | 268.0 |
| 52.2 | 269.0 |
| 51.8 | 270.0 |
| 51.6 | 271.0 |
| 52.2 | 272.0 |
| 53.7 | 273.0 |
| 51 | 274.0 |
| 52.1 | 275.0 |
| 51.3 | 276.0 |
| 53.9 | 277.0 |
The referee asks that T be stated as 53.2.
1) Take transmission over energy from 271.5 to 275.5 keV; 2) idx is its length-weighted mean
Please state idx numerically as 52.2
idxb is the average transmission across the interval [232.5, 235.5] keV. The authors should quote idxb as 57.7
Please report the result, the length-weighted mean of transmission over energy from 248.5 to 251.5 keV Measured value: 50.5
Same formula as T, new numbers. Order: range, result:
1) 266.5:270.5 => 51.6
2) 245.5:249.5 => 51.8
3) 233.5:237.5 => 57.9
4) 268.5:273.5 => 52.3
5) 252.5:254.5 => 47.2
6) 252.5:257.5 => 46.8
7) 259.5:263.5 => 49.2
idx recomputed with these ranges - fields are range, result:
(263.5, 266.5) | 48.7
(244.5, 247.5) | 54.2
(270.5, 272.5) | 51.9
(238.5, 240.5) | 56.1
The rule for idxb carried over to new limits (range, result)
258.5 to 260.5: 48.6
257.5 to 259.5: 47.6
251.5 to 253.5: 48.6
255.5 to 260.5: 47.6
